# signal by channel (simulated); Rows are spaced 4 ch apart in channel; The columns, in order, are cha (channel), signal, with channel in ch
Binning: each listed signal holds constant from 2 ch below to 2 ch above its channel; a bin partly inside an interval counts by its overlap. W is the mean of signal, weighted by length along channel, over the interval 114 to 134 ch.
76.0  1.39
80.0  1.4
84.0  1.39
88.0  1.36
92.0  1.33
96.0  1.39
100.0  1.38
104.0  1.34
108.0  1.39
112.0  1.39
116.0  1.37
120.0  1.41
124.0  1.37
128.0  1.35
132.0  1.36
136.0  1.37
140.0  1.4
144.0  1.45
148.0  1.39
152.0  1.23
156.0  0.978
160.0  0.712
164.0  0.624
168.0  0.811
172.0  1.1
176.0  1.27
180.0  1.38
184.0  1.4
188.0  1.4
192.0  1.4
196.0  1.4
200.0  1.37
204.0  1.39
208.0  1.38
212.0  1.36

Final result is 1.37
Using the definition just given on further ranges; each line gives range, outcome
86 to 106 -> 1.36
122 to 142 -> 1.37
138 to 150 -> 1.41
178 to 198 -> 1.4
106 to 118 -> 1.38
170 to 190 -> 1.31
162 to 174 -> 0.845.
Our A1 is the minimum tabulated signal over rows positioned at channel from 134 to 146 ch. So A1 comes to 1.37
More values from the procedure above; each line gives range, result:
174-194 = 1.27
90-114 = 1.33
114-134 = 1.35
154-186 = 0.624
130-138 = 1.36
